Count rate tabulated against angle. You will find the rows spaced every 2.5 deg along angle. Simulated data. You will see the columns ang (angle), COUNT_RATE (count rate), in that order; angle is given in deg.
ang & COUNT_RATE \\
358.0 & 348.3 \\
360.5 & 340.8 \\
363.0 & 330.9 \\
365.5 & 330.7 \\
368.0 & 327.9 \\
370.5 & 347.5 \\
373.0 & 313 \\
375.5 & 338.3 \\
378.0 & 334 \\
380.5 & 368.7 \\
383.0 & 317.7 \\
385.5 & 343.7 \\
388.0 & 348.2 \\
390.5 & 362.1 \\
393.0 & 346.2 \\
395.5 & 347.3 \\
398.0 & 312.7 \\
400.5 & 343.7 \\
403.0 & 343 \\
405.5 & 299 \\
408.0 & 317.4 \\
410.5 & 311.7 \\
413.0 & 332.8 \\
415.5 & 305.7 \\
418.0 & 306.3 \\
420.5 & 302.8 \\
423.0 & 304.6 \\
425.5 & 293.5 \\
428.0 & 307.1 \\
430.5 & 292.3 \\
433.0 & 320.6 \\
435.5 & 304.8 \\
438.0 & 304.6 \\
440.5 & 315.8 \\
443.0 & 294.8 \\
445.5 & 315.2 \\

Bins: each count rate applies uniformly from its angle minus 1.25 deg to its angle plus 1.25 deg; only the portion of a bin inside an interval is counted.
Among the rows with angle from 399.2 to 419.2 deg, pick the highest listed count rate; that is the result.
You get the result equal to 343.7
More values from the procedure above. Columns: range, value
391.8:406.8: 347.3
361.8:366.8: 330.9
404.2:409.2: 317.4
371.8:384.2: 368.7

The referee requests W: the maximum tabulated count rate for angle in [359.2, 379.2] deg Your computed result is 347.5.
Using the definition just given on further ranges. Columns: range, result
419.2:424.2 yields 304.6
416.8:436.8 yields 320.6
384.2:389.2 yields 348.2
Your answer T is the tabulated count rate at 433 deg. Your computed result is 320.6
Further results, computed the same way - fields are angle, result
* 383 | 317.7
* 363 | 330.9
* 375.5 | 338.3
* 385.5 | 343.7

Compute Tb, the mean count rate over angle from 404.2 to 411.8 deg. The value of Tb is 310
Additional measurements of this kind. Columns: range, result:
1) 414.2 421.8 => 305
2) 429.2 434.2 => 306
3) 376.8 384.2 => 340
